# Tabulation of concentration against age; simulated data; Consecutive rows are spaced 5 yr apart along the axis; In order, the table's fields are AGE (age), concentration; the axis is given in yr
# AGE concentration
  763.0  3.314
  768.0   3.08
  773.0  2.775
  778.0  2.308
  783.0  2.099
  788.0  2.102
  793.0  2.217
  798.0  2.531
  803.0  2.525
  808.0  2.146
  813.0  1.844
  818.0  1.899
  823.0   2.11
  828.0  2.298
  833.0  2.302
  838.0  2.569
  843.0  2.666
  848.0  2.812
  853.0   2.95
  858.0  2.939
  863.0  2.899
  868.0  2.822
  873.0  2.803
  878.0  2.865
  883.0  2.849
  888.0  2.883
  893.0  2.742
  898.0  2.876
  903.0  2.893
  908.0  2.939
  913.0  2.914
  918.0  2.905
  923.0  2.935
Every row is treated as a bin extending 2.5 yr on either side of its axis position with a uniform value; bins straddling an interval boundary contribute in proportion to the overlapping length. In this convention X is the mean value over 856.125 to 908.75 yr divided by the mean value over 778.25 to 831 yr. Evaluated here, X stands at 1.31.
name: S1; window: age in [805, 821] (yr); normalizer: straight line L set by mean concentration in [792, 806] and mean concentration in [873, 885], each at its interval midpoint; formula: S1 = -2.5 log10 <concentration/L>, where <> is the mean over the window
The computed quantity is 0.25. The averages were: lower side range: 2.44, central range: 1.99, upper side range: 2.85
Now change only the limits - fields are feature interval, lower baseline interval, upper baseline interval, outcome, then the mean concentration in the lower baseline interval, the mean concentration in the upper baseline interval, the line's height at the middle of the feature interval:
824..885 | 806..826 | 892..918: -0.14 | 2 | 2.88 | 2.38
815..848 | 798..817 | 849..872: 0.08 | 2.2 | 2.89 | 2.51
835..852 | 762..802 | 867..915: 0.01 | 2.52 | 2.86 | 2.71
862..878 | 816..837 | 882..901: -0.09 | 2.19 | 2.84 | 2.62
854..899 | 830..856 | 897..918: -0.03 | 2.66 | 2.91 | 2.79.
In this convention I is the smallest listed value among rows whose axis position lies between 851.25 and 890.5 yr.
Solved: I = 2.803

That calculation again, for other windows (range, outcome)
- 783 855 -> 1.844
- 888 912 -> 2.742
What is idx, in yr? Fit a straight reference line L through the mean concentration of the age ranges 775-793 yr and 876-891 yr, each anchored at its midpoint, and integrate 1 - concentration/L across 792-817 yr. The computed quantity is 1.0 yr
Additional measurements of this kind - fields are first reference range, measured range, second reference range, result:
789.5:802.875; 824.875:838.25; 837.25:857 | 1.6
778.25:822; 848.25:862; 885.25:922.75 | -2.0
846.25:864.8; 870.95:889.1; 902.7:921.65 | 0.4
